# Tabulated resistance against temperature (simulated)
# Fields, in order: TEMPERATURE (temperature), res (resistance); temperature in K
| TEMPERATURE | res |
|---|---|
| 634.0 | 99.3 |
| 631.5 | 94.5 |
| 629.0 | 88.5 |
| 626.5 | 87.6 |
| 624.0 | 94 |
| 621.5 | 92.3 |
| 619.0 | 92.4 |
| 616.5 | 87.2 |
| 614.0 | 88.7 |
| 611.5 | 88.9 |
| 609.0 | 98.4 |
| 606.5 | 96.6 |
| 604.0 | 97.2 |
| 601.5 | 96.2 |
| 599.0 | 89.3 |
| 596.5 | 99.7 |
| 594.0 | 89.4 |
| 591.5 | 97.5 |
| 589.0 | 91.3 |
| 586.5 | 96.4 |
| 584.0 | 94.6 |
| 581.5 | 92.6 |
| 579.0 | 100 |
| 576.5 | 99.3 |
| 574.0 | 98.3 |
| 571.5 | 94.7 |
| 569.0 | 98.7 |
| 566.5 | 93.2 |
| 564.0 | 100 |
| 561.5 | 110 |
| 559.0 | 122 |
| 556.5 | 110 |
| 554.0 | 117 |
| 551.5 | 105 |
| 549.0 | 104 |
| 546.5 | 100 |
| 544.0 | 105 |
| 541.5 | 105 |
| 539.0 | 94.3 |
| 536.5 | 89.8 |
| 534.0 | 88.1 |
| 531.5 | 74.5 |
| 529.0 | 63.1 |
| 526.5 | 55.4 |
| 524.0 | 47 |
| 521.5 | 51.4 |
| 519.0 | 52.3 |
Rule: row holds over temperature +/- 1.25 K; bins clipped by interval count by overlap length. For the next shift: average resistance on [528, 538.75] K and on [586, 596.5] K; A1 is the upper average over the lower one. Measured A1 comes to 1.17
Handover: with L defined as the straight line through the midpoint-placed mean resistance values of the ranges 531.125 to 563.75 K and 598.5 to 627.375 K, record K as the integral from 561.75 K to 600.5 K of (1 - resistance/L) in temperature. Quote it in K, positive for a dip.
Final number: 0.6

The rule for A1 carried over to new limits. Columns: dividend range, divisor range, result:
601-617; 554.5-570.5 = 0.88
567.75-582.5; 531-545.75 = 1.04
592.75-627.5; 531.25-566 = 0.91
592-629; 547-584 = 0.90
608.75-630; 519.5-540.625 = 1.29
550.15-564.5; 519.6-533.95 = 1.84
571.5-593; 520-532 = 1.68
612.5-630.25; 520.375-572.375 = 0.98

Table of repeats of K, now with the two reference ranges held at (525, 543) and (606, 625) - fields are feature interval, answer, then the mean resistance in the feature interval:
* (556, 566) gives -2.9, 109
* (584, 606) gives -1.3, 94.7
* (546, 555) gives -2.5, 107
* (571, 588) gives -1.8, 96.6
